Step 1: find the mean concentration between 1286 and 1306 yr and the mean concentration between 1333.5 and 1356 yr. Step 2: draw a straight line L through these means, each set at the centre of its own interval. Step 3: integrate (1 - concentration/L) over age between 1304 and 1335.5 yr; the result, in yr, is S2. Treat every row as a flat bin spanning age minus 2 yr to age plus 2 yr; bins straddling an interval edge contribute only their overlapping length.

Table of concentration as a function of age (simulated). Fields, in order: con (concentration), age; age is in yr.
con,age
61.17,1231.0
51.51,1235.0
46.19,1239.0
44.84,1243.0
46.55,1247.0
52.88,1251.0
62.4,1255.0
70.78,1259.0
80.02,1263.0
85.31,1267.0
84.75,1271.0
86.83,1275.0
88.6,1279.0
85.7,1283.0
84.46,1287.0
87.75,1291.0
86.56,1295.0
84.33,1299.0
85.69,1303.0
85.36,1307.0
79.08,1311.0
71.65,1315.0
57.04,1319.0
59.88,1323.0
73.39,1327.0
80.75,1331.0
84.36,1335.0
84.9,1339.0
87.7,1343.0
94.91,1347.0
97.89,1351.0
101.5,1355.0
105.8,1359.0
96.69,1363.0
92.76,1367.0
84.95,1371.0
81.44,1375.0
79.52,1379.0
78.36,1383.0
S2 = 5.3 yr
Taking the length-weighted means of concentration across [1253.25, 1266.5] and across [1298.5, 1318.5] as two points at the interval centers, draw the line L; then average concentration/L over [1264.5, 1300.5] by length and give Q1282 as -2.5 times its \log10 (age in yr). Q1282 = -0.14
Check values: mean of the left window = 72.8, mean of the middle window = 86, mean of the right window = 79.2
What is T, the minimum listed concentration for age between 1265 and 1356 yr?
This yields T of 57.04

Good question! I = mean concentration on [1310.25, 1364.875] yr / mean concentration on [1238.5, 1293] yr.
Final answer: 1.2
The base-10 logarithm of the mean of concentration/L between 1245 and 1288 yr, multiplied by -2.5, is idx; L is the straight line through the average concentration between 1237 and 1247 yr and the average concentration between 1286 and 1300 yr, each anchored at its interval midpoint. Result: -0.15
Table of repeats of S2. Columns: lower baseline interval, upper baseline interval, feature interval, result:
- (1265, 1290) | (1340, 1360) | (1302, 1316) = 1.52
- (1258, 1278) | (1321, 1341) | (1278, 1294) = -1.13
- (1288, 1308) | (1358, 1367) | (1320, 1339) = 3.62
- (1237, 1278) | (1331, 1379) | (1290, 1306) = -1.92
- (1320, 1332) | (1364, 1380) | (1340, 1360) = -4.75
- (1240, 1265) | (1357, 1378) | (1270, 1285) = -4.65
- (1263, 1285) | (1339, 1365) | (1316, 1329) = 3.99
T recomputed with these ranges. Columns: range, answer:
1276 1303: 84.33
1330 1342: 80.75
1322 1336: 59.88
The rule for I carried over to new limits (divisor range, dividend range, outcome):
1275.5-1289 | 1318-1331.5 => 0.78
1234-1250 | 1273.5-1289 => 1.82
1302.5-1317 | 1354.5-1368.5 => 1.24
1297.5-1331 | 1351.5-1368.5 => 1.33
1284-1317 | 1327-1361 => 1.10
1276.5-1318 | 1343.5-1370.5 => 1.16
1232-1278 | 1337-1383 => 1.40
